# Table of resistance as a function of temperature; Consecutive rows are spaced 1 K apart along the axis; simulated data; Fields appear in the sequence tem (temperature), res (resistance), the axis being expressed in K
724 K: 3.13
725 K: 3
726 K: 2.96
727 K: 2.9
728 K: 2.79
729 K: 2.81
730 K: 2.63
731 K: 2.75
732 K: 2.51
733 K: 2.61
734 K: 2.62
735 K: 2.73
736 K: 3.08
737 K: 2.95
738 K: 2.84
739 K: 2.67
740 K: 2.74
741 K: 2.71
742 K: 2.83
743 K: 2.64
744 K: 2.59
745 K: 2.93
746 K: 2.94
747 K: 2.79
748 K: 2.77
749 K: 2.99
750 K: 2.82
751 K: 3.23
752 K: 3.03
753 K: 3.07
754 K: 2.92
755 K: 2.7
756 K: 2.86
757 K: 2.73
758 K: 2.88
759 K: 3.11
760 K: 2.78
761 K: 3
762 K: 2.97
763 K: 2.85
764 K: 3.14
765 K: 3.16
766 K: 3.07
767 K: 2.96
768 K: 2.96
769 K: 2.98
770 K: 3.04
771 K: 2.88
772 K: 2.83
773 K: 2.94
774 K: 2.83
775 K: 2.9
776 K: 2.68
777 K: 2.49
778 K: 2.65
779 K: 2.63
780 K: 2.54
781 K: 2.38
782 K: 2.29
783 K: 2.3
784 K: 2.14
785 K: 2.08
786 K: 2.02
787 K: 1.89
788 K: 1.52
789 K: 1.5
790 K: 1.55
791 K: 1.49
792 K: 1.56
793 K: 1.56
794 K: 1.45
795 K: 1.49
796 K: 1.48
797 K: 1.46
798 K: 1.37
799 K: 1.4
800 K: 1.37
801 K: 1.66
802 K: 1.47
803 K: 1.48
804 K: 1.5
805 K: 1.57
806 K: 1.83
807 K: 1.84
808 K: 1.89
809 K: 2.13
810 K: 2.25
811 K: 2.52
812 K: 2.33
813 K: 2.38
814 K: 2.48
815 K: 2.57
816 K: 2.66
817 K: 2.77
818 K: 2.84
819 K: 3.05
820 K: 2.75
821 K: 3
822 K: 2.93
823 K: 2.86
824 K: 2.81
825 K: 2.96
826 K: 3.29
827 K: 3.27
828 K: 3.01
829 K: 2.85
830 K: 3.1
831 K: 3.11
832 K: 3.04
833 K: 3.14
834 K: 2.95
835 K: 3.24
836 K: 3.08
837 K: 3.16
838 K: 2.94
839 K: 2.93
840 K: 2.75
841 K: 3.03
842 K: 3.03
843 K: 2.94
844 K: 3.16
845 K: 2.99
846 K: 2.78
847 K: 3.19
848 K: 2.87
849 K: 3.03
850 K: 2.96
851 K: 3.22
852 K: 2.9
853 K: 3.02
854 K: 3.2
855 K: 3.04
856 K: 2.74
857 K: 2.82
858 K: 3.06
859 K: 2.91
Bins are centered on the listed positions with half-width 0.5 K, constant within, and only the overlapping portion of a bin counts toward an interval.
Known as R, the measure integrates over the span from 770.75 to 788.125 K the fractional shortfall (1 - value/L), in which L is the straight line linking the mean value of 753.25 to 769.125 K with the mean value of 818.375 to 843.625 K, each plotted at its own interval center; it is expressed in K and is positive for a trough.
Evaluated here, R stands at 2.9 K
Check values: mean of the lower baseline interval 2.94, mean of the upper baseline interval 3.01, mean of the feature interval 2.46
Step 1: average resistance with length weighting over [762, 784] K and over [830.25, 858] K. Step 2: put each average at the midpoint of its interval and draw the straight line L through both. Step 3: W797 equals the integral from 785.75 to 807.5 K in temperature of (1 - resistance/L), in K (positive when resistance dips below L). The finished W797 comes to 9.8 K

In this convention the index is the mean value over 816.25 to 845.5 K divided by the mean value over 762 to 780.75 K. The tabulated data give 1.05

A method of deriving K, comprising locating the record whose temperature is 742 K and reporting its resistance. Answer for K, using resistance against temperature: 2.83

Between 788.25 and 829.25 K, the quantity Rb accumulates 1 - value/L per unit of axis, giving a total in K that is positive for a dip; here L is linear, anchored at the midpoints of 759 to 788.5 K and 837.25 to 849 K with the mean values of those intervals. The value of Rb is 9.8 K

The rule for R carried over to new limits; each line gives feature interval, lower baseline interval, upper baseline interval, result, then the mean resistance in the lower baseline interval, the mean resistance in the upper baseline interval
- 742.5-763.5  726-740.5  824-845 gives -0.5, 2.77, 3.04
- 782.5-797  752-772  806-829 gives 5.7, 2.95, 2.65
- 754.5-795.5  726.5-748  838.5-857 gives 5.1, 2.76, 2.98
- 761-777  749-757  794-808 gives -3.0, 2.94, 1.54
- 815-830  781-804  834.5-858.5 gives -3.2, 1.67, 3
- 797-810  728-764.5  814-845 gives 5.7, 2.84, 2.97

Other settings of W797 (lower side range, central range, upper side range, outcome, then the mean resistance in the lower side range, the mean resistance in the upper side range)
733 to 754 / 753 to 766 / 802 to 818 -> -1.3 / 2.84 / 2.15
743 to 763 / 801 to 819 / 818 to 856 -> 4.9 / 2.89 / 3.01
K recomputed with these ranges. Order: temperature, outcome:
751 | 3.23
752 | 3.03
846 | 2.78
